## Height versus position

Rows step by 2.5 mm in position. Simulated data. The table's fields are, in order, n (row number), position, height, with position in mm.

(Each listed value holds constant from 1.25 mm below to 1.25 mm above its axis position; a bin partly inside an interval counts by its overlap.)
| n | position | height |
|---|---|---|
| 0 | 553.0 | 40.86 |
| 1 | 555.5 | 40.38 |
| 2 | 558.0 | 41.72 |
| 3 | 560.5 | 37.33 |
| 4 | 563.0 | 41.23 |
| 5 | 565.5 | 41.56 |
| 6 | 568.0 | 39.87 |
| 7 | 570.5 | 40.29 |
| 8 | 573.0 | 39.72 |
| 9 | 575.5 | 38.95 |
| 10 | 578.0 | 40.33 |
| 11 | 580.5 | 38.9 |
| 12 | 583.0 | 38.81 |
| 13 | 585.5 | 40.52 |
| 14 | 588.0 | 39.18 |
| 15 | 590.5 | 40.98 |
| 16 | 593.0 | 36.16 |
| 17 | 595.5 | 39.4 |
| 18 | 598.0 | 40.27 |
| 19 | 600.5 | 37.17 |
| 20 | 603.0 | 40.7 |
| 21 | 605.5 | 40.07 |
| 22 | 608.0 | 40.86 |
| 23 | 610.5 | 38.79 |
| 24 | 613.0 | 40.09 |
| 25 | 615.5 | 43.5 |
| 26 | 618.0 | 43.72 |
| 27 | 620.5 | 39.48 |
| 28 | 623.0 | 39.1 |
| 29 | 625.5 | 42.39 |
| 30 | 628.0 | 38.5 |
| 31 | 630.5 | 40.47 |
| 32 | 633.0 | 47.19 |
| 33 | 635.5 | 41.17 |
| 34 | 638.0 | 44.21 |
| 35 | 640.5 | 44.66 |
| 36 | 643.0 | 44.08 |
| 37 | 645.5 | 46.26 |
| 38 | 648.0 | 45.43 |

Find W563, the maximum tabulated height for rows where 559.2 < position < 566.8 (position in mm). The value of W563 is 41.56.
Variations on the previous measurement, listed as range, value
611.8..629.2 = 43.72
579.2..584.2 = 38.9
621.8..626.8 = 42.39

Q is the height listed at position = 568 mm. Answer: 39.87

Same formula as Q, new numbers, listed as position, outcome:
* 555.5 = 40.38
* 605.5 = 40.07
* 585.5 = 40.52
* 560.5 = 37.33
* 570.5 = 40.29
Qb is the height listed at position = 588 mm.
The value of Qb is 39.18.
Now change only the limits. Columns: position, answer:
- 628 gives 38.5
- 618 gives 43.72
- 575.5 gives 38.95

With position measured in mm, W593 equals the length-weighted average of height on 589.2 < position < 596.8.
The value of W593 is 38.9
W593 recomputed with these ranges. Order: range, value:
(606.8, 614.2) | 39.9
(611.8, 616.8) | 41.8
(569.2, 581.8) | 39.6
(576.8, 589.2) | 39.5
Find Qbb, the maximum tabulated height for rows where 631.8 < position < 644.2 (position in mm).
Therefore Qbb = 47.19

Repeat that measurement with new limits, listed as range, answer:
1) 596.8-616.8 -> 43.5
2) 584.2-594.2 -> 40.98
